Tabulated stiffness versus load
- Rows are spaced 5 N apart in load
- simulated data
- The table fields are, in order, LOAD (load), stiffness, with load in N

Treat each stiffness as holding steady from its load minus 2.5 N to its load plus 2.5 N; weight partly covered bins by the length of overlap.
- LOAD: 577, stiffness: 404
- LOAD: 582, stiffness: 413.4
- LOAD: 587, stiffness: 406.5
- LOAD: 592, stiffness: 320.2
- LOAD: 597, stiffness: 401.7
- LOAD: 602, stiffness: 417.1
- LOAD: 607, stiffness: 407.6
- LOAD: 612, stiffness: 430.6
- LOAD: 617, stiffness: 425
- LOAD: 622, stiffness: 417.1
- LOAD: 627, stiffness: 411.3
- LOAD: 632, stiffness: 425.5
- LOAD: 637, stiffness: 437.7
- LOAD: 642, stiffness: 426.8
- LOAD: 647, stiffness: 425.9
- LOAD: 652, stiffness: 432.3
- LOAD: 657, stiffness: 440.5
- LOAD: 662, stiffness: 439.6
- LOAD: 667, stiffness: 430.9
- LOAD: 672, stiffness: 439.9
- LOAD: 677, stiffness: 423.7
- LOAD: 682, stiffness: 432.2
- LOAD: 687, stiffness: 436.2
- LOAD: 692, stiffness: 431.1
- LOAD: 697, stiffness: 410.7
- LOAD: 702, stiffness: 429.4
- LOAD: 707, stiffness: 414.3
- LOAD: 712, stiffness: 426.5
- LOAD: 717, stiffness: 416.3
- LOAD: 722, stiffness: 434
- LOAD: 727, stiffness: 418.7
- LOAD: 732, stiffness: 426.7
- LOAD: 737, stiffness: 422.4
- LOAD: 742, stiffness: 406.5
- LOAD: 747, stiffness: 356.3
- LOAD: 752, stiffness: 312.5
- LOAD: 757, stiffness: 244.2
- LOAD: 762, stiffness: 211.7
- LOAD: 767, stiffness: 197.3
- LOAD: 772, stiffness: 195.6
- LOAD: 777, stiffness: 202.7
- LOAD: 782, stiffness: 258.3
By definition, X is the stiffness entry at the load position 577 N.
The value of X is 404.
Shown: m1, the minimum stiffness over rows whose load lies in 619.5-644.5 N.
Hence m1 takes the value 411.3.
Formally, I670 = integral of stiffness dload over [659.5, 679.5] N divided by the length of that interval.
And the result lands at 434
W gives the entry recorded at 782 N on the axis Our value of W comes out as 258.3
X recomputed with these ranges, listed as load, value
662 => 439.6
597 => 401.7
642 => 426.8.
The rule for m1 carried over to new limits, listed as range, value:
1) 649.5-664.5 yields 432.3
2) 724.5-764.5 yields 211.7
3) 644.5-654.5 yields 425.9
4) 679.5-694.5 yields 431.1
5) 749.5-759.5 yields 244.2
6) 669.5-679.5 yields 423.7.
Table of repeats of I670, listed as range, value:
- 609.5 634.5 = 422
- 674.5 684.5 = 428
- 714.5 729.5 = 423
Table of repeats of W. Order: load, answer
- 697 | 410.7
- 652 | 432.3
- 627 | 411.3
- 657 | 440.5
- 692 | 431.1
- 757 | 244.2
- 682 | 432.2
